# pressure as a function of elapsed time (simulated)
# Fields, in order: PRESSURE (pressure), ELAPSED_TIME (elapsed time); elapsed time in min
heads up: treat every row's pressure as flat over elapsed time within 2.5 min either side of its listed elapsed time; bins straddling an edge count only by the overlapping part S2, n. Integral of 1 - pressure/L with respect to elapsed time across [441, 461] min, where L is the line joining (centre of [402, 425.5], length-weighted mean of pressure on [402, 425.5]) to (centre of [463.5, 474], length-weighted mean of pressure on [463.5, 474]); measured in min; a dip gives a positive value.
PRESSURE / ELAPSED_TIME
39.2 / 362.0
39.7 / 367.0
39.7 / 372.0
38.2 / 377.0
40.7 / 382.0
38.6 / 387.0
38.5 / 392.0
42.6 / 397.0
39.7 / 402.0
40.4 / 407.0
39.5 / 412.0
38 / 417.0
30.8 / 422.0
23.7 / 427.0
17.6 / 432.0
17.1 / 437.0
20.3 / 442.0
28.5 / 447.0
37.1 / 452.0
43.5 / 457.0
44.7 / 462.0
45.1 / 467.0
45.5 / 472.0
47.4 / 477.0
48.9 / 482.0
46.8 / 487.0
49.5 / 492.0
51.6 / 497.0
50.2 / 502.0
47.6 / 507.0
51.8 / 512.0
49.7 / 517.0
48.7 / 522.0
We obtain 4.01 min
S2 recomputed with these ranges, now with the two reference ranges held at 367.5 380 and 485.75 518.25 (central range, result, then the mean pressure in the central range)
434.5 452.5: 8.2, 24.5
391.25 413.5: 0.6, 40.3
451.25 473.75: 1.4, 43.6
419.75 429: 3.4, 27.3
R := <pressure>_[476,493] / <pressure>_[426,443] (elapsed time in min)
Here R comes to 2.5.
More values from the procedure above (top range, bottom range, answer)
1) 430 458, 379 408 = 0.67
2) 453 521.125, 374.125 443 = 1.42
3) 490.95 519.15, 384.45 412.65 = 1.26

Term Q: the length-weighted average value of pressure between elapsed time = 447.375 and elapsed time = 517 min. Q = 46.4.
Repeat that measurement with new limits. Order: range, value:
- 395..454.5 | 31.2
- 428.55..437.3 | 18.1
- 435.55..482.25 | 37.7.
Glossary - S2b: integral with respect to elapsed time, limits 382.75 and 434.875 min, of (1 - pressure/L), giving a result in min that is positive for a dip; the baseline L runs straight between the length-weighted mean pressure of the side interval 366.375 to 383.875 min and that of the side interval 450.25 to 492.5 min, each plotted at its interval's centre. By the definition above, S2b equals 8.0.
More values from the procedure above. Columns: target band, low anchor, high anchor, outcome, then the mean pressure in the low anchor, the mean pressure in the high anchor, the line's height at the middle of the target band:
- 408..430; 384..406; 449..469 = 4.1 min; 39.9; 42.2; 40.8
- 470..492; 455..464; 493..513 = -0.2 min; 44.1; 50.1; 47.1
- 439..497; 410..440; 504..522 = -4.7 min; 27.5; 49.6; 38.3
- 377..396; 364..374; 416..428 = -1.4 min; 39.7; 30.8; 36.8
